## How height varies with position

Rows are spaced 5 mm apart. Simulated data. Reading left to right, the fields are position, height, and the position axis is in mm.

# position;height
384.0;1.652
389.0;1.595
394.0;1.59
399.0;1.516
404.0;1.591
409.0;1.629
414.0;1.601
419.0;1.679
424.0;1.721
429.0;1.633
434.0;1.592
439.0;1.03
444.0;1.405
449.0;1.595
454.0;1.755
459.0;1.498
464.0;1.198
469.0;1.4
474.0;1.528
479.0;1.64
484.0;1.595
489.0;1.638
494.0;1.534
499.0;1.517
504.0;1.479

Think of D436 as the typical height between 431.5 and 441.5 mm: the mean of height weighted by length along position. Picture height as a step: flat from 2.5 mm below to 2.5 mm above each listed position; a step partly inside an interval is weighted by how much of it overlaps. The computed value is 1.31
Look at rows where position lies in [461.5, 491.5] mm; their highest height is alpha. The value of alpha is 1.64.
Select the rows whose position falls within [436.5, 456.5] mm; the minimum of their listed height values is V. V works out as 1.03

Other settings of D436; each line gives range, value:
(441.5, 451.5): 1.5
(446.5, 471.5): 1.49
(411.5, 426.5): 1.67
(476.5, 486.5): 1.62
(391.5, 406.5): 1.57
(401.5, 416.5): 1.61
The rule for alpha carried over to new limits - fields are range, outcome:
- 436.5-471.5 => 1.755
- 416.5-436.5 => 1.721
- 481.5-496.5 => 1.638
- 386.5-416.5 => 1.629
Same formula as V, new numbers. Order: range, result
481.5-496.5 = 1.534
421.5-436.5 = 1.592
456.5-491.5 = 1.198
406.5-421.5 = 1.601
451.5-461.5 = 1.498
